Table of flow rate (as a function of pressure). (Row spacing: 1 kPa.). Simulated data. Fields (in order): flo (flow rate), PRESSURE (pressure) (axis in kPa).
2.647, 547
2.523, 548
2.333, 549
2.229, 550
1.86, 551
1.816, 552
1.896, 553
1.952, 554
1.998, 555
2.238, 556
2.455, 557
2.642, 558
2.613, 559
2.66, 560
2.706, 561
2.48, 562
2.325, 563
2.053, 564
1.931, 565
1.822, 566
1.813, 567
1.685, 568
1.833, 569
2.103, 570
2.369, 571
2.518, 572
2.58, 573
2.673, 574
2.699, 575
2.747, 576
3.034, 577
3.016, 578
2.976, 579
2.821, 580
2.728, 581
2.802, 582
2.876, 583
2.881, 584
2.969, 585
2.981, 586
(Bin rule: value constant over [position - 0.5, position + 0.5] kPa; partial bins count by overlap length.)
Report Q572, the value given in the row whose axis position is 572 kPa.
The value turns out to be 2.518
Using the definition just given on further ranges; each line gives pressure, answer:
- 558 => 2.642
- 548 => 2.523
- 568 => 1.685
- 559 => 2.613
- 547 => 2.647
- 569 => 1.833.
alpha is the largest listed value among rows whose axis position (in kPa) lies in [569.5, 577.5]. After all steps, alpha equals 3.034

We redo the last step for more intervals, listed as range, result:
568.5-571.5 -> 2.369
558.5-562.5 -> 2.706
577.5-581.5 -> 3.016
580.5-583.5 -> 2.876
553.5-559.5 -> 2.642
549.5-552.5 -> 2.229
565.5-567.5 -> 1.822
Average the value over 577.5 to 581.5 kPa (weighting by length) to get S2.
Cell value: 2.89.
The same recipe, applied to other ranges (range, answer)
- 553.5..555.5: 1.98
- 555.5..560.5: 2.52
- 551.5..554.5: 1.89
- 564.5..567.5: 1.86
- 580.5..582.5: 2.77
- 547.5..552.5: 2.15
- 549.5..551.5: 2.04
